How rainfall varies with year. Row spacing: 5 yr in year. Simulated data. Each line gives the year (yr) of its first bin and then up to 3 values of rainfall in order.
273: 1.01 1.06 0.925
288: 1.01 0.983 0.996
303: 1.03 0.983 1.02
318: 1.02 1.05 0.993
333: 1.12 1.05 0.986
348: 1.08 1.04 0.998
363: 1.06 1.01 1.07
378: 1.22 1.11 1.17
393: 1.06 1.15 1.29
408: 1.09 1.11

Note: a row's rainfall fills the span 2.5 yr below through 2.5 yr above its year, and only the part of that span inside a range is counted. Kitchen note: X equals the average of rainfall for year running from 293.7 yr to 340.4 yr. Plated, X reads 1.03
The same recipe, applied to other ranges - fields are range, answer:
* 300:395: 1.06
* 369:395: 1.12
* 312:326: 1.03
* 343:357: 1.04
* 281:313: 0.991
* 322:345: 1.04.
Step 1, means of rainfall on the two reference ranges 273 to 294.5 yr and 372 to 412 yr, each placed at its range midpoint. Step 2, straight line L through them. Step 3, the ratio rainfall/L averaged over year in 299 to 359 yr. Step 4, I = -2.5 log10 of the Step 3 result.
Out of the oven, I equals 0.029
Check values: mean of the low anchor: 0.997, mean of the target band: 1.03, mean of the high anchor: 1.15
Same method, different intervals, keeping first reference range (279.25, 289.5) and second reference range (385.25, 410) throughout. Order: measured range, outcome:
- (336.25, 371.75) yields 0.052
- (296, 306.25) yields -0.011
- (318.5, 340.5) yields -0.005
